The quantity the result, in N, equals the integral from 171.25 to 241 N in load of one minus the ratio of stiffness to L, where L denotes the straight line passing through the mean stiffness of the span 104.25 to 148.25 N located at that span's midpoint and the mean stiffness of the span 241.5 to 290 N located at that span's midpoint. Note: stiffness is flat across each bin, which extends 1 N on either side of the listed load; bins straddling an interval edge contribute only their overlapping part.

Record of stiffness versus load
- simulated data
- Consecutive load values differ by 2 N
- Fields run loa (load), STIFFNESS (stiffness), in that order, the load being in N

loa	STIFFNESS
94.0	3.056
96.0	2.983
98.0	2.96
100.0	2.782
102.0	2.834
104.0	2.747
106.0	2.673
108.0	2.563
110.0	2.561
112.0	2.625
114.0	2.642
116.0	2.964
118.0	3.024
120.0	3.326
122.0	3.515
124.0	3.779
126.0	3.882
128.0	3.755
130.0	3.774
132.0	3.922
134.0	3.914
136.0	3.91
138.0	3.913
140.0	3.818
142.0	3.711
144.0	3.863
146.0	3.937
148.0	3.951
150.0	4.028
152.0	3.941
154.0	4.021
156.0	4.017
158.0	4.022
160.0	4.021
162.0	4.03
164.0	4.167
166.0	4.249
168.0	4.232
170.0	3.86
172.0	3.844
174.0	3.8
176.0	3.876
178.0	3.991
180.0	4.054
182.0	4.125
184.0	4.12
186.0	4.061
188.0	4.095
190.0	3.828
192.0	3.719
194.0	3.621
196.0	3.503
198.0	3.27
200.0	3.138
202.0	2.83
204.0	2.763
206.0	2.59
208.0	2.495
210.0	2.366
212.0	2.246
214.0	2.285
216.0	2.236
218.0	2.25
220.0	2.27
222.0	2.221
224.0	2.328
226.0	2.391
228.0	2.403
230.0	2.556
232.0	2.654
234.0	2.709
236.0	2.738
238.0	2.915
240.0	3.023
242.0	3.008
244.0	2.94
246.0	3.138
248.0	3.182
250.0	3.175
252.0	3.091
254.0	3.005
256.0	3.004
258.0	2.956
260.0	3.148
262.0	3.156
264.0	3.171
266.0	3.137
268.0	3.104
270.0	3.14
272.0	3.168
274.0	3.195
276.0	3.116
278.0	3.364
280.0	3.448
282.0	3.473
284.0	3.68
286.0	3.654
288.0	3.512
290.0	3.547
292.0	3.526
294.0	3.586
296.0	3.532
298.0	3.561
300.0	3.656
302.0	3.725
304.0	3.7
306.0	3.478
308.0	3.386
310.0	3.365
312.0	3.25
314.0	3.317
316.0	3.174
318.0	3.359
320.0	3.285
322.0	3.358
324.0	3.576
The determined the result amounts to 5.3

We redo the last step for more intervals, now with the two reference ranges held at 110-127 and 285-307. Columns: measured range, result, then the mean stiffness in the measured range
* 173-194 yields -3.9 N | 3.95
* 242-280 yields 4.1 N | 3.13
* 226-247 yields 4.0 N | 2.79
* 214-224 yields 3.4 N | 2.26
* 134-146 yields -2.3 N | 3.86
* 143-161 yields -4.0 N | 3.98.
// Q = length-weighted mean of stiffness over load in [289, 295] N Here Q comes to 3.55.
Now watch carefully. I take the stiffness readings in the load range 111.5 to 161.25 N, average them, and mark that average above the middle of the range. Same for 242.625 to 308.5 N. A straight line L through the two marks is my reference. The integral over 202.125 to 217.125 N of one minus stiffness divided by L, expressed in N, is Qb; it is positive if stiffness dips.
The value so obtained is 4.5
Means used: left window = 3.7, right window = 3.32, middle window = 2.45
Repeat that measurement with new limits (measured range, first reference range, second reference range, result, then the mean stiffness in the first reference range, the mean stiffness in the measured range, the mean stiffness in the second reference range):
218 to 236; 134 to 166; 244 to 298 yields 5.5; 3.96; 2.45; 3.28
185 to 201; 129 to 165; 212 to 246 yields -2.4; 3.94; 3.65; 2.57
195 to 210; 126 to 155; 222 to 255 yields 1.4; 3.89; 2.9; 2.81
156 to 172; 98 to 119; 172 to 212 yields -4.2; 2.75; 4.06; 3.46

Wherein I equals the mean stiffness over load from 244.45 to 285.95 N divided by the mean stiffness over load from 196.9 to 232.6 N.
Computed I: 1.27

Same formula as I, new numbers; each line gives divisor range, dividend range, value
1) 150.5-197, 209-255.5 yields 0.67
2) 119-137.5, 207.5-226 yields 0.61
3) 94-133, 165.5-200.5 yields 1.24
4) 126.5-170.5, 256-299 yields 0.84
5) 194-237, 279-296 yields 1.36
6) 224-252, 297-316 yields 1.23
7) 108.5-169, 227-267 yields 0.80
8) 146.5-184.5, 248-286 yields 0.80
